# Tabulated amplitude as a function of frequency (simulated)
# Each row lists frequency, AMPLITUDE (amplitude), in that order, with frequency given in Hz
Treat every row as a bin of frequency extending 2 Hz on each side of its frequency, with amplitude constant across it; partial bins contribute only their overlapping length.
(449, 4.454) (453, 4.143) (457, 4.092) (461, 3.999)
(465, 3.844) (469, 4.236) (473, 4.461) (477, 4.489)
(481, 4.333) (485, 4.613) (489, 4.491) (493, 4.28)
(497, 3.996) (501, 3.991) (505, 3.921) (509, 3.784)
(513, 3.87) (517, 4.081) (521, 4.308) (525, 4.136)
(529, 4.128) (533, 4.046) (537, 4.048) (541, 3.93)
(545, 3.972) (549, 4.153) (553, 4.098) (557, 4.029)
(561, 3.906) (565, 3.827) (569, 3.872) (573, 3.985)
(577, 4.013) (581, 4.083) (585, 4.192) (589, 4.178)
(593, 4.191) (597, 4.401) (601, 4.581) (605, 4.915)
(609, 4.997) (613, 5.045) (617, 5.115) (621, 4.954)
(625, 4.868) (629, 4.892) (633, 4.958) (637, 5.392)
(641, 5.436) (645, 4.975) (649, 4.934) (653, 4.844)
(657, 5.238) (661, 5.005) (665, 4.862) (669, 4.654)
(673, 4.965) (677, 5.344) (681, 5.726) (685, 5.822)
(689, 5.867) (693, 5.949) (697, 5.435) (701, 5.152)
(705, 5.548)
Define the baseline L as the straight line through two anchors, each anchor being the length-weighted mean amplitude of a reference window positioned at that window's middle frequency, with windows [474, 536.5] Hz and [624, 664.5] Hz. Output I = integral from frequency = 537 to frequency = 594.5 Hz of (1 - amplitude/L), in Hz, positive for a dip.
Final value 6.58 Hz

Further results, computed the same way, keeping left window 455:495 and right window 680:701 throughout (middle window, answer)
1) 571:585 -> 2.6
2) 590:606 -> 1.9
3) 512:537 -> 2.8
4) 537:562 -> 3.9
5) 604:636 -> 1.6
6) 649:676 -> 2.8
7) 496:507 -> 1.2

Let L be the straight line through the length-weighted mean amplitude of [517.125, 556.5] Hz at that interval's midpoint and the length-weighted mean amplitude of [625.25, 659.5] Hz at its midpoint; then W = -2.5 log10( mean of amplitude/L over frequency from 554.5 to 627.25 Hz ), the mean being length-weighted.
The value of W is 0.049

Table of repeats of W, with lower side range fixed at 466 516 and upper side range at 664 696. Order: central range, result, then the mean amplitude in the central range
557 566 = 0.19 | 3.91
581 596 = 0.15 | 4.19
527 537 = 0.10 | 4.08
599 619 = 0.01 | 4.93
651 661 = 0.05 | 5.03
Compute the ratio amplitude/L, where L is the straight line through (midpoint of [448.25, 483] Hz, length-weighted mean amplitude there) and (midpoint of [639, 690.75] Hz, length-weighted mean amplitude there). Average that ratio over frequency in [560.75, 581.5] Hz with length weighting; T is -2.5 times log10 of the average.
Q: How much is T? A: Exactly 0.200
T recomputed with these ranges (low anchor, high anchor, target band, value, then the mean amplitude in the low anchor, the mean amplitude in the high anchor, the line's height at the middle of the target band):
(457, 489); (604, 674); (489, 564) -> 0.118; 4.28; 5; 4.52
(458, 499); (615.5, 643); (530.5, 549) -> 0.147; 4.27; 5.09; 4.6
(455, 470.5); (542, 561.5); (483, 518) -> -0.021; 4.04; 4.04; 4.04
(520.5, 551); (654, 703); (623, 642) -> -0.036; 4.08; 5.32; 4.92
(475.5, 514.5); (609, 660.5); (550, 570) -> 0.158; 4.18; 5.05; 4.58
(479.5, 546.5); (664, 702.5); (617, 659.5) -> 0.001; 4.11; 5.39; 5.06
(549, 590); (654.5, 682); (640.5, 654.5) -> -0.034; 4.02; 5.09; 4.86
